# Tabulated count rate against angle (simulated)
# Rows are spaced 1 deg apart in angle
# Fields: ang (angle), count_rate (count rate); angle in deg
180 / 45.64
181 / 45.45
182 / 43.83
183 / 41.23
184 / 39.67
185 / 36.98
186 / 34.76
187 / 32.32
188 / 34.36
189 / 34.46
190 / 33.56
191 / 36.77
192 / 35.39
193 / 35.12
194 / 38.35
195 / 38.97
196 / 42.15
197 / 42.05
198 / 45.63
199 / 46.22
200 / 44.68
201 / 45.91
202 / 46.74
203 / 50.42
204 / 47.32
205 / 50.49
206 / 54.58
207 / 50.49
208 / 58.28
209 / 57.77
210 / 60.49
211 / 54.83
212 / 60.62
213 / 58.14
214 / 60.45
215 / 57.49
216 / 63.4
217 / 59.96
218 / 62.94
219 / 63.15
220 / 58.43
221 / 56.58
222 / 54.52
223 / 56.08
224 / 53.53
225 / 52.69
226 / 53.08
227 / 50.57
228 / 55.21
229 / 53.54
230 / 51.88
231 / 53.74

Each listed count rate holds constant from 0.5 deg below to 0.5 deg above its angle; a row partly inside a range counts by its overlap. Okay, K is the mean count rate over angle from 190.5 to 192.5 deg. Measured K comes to 36.1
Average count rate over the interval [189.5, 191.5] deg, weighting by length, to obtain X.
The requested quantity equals 35.2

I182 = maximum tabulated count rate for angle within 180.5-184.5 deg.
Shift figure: 45.45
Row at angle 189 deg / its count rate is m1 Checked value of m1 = 34.46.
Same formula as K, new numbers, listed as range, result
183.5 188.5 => 35.6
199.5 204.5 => 47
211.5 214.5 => 59.7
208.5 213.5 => 58.4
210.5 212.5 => 57.7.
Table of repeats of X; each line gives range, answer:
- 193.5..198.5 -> 41.4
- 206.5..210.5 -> 56.8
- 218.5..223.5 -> 57.8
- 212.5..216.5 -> 59.9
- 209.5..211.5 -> 57.7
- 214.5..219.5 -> 61.4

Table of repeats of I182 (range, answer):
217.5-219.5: 63.15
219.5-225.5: 58.43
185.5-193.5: 36.77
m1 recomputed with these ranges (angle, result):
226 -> 53.08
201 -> 45.91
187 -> 32.32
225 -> 52.69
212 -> 60.62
